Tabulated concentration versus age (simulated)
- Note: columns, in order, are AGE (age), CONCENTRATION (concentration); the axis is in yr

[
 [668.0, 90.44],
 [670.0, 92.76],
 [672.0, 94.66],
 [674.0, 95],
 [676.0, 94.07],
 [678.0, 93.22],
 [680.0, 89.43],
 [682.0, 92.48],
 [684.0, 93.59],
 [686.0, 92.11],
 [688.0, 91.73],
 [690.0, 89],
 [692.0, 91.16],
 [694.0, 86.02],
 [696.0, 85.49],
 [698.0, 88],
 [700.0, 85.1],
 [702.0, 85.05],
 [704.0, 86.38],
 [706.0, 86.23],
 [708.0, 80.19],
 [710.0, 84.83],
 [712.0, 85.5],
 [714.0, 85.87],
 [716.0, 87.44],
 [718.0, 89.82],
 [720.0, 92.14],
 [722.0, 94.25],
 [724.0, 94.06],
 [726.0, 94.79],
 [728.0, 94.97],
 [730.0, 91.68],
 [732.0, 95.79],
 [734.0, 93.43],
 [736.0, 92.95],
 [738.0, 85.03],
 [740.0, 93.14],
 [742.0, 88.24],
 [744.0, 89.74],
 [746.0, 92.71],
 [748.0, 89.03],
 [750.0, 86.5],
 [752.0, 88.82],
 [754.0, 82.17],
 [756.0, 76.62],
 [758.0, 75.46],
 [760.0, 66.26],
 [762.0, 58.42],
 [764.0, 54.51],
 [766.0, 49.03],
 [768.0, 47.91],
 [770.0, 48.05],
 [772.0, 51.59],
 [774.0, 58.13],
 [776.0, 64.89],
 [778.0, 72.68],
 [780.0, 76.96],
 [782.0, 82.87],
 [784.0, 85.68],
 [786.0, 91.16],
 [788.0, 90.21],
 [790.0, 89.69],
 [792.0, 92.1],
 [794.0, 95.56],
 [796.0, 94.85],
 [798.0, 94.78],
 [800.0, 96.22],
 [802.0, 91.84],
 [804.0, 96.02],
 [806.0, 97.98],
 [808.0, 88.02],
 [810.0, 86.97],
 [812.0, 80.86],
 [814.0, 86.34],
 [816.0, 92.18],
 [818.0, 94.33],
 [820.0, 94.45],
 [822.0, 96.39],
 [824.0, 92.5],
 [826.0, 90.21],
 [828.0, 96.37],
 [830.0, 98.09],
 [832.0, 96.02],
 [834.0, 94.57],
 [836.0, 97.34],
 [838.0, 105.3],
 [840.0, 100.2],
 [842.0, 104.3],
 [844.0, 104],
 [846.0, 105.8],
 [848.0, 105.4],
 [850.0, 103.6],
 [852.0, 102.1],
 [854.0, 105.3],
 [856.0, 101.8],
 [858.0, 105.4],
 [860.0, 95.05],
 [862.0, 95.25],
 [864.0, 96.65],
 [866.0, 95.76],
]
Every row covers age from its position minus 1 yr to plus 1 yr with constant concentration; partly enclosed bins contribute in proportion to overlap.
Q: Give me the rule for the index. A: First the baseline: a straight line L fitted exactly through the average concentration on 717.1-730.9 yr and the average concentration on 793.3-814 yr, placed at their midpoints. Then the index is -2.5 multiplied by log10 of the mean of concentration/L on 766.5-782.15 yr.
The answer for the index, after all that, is 0.44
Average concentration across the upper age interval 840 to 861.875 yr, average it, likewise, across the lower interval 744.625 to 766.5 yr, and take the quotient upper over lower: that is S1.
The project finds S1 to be 1.36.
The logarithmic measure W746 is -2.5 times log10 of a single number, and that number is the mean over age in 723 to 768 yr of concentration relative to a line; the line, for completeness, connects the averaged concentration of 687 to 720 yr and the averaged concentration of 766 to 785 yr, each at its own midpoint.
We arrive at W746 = -0.11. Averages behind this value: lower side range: 86.9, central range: 82.5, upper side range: 64.6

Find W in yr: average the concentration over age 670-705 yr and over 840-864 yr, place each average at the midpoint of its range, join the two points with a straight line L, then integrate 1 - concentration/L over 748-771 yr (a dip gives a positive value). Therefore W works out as 6.7 yr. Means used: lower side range 90.2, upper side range 102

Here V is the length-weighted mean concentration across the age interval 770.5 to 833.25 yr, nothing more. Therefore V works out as 87.3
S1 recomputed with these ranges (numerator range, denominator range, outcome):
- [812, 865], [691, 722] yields 1.13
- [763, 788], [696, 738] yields 0.74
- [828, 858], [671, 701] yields 1.12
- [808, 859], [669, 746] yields 1.08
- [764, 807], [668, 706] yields 0.87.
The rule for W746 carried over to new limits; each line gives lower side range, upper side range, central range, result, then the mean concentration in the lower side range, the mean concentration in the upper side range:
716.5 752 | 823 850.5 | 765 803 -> 0.23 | 91.5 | 99.5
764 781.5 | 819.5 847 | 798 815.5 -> -0.13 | 59.1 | 98.3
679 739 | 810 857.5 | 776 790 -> 0.15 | 89.5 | 97.6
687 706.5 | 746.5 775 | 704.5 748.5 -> -0.16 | 87.4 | 67.1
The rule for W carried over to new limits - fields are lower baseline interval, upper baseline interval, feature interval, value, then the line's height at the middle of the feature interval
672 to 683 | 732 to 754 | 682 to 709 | 1.3 yr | 92.1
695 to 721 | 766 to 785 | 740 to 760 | -3.3 yr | 72.8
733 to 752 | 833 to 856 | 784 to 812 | 1.4 yr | 96.8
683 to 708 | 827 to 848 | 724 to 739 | -0.3 yr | 91.2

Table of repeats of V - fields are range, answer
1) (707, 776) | 80.3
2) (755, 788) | 67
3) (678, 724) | 88.5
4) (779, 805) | 90.6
